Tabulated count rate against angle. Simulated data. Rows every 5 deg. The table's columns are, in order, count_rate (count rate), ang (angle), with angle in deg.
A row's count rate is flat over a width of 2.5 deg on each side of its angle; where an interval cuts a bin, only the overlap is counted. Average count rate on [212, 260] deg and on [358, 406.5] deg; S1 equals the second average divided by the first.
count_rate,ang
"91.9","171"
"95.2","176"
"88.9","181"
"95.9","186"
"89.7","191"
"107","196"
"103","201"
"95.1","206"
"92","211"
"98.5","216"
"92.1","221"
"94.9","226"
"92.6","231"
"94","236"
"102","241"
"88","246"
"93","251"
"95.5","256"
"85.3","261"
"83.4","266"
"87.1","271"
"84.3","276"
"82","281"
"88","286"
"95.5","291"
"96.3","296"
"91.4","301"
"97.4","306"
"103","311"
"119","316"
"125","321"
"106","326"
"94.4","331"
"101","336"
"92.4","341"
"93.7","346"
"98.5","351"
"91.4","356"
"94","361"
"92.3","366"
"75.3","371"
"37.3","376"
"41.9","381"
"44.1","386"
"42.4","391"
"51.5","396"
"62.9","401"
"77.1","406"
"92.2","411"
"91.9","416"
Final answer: 0.7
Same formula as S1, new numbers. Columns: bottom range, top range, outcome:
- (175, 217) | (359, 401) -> 0.62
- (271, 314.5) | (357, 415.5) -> 0.72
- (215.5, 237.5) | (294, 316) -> 1.06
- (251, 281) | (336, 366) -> 1.08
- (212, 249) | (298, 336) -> 1.11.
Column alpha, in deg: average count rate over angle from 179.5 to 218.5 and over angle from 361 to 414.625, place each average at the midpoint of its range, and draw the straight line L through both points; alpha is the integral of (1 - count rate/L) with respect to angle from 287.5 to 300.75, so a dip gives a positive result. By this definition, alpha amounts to -2.4 deg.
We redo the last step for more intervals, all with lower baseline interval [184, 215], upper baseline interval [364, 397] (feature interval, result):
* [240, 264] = -2.0 deg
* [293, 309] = -4.8 deg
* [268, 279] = -0.8 deg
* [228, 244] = -1.3 deg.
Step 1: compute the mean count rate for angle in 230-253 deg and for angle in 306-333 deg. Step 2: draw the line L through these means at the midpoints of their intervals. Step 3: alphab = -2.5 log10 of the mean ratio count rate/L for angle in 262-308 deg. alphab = 0.147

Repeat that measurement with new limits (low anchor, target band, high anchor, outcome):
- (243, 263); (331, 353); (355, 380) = -0.22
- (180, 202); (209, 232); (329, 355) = 0.03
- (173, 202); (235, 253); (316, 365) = 0.04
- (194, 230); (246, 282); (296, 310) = 0.10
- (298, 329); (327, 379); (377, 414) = -0.04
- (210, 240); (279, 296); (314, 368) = 0.09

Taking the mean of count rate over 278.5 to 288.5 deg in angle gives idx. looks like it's 85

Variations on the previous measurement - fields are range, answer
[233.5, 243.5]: 98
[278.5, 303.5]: 90.6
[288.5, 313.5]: 96.7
